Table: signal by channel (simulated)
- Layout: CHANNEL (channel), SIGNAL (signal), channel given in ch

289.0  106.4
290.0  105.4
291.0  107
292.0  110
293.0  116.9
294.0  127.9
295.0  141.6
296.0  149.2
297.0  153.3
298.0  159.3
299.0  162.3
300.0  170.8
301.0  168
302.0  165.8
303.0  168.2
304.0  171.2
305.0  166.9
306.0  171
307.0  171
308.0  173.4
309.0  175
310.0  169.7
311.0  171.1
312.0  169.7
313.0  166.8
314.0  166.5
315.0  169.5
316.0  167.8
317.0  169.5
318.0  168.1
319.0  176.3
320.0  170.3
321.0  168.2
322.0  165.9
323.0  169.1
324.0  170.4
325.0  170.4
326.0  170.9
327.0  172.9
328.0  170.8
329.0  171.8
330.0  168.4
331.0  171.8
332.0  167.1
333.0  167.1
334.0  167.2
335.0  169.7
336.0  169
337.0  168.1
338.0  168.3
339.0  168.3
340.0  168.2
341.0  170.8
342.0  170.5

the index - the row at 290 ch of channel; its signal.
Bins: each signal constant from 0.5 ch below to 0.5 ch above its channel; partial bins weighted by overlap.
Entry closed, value 105.4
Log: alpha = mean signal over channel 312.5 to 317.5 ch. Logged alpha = 168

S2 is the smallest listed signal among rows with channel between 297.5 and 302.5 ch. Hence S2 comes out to 159.3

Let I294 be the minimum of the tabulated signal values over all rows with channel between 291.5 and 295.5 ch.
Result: 110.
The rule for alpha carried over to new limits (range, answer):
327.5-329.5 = 171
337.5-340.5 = 168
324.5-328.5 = 171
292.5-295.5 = 129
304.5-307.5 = 170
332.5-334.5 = 167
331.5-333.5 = 167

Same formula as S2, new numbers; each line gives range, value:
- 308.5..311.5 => 169.7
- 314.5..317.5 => 167.8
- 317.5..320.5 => 168.1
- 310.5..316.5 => 166.5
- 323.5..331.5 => 168.4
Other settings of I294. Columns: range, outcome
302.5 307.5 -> 166.9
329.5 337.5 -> 167.1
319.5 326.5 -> 165.9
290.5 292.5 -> 107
